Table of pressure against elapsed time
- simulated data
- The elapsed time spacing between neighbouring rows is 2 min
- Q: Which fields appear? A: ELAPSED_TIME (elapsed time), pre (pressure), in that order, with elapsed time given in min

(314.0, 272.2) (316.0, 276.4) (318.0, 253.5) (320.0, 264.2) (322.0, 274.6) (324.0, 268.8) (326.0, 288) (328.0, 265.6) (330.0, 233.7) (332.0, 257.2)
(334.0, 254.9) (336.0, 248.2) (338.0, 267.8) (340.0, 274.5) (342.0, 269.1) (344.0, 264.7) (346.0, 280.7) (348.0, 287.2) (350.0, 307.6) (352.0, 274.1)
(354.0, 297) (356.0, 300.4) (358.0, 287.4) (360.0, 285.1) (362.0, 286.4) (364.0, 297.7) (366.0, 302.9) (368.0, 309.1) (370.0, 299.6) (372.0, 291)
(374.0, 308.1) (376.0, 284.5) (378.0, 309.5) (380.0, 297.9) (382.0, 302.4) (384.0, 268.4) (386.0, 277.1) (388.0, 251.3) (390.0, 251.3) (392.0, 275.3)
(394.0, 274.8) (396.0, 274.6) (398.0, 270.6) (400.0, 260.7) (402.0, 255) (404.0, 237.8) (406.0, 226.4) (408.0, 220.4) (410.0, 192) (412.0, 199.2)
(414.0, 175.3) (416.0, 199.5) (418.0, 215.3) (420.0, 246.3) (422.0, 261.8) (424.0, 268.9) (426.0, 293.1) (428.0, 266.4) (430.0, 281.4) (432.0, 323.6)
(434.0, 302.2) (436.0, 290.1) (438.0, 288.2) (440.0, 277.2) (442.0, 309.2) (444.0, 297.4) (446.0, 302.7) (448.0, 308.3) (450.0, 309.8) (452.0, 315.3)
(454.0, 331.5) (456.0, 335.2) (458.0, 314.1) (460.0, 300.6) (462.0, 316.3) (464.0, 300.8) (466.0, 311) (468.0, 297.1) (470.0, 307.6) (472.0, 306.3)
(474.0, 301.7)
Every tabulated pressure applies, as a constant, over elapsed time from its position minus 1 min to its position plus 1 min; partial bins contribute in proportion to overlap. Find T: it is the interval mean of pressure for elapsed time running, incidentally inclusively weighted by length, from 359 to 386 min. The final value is 295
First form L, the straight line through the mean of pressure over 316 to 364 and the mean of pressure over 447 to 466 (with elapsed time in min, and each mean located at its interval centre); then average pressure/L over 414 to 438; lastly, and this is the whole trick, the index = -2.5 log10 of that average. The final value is 0.15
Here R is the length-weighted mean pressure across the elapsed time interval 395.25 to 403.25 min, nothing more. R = 264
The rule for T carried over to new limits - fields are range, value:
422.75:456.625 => 299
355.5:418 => 266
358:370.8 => 296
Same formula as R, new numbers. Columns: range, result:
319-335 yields 263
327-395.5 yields 281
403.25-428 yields 229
